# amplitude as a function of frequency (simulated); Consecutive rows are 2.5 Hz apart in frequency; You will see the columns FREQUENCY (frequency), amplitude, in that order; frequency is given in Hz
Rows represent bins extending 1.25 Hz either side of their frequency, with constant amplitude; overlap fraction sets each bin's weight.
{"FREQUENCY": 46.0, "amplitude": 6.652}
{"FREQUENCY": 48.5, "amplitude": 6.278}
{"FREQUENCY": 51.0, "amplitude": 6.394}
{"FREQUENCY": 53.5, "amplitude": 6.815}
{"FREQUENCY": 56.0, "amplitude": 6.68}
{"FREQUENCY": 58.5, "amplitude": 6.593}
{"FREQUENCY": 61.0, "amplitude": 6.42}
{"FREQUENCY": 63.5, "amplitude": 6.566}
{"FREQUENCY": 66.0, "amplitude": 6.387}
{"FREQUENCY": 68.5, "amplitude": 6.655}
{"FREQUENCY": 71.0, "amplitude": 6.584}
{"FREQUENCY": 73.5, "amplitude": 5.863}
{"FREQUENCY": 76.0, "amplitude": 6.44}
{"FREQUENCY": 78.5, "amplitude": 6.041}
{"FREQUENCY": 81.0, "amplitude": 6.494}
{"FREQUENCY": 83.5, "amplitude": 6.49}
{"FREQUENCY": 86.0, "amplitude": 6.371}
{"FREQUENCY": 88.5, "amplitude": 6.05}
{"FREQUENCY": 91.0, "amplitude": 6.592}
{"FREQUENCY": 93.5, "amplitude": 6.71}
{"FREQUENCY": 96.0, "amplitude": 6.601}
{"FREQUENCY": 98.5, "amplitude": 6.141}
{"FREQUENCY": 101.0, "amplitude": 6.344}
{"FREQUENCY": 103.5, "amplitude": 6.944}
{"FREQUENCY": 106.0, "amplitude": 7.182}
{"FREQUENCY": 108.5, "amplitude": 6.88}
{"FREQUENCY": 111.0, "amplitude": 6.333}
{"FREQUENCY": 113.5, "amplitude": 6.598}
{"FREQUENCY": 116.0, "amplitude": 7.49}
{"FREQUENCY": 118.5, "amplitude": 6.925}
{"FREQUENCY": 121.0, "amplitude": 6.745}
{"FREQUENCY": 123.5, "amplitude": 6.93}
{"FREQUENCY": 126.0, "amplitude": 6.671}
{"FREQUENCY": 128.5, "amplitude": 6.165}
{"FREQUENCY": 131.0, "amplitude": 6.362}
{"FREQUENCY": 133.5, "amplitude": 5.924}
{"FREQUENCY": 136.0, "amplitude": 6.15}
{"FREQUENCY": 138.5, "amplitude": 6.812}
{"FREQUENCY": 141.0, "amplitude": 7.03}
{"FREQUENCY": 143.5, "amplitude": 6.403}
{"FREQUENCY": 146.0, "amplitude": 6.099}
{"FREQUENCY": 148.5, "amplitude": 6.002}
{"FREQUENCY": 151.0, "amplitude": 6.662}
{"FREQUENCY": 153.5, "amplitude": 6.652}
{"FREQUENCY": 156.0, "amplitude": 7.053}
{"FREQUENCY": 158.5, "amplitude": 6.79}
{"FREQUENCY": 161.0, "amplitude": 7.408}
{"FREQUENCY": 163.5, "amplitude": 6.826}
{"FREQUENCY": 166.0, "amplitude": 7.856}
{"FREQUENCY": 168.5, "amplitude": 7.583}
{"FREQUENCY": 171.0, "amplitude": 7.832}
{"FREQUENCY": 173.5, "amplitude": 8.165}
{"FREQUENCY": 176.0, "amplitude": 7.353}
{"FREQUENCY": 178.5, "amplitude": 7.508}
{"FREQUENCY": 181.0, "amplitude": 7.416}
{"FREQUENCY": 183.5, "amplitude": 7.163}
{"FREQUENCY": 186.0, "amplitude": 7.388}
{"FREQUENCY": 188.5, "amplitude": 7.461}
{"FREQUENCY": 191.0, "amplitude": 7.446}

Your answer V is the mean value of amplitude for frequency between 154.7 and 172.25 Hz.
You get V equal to 7.33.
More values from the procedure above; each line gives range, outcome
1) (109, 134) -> 6.64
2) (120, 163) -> 6.58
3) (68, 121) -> 6.56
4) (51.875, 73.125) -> 6.55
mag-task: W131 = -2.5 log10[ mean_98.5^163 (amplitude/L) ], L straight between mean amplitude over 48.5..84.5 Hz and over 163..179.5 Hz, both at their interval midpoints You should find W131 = 0.08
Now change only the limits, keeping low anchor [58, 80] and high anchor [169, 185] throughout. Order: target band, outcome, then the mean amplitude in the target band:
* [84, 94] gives 0.03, 6.41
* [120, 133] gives 0.08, 6.53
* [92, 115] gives 0.02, 6.65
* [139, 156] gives 0.11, 6.53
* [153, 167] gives 0.04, 7.11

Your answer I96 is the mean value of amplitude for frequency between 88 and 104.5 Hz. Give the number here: 6.5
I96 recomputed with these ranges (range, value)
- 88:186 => 6.84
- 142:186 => 7.11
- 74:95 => 6.38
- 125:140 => 6.35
